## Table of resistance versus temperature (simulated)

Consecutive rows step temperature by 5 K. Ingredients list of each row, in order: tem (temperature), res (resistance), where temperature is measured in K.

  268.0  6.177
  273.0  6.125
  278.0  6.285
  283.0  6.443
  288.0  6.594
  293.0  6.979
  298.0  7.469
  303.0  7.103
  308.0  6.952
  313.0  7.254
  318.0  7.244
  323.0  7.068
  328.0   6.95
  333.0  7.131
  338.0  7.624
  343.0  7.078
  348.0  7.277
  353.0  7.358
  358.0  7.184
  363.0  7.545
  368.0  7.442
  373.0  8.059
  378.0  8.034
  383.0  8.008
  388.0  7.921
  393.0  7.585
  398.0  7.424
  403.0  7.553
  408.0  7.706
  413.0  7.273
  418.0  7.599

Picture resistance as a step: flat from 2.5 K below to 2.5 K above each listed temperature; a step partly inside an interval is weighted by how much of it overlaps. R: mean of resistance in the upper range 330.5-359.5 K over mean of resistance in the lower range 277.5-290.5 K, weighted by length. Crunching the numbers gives 1.13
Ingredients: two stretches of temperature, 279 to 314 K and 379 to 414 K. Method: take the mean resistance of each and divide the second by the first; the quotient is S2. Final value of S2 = 1.11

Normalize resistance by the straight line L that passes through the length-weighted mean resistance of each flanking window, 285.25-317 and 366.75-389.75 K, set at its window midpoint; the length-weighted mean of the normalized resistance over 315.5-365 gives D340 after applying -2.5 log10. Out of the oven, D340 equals 0.037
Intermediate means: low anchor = 7.06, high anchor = 7.92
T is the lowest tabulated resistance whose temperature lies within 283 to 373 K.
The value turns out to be 6.443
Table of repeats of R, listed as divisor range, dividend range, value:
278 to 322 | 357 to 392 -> 1.11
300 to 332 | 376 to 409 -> 1.09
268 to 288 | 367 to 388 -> 1.26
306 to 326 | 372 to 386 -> 1.13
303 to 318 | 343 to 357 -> 1.02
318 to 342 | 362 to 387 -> 1.09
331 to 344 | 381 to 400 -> 1.06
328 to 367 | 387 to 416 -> 1.04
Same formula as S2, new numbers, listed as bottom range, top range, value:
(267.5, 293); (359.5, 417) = 1.20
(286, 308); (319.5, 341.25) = 1.02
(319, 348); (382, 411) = 1.07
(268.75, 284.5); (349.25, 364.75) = 1.17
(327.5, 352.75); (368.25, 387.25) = 1.10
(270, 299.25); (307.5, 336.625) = 1.08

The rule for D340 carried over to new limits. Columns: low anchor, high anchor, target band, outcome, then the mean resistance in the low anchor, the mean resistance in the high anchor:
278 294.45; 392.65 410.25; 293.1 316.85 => -0.07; 6.59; 7.56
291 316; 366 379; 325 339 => 0.04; 7.16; 7.84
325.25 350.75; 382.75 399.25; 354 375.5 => -0.01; 7.21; 7.72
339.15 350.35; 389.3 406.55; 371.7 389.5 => -0.08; 7.23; 7.56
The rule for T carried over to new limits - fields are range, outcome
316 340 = 6.95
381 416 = 7.273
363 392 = 7.442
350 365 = 7.184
